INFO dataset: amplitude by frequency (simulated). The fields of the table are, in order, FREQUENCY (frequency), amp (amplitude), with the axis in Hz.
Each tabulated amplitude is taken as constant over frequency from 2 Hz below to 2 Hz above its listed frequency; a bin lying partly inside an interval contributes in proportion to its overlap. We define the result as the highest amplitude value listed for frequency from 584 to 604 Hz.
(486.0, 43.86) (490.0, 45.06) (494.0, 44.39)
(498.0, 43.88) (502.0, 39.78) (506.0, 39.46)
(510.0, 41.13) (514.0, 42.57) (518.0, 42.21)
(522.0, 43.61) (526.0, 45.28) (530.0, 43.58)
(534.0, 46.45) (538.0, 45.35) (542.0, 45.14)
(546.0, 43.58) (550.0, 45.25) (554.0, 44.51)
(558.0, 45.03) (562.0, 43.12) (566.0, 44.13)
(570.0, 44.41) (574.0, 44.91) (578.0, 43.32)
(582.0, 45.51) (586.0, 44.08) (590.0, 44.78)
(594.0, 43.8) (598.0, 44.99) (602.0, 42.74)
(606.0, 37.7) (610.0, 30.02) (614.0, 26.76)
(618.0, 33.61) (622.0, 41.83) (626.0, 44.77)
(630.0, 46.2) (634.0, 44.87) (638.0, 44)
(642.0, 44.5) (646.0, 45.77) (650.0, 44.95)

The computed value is 44.99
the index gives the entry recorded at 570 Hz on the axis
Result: 44.41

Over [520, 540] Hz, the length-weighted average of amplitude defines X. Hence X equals 44.9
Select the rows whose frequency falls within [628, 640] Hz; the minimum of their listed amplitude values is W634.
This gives 44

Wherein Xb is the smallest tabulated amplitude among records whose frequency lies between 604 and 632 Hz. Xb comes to 26.76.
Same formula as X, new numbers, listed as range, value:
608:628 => 35.4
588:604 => 44.1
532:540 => 45.9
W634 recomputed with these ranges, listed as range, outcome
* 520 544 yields 43.58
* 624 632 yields 44.77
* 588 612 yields 30.02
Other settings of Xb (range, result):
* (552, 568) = 43.12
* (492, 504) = 39.78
